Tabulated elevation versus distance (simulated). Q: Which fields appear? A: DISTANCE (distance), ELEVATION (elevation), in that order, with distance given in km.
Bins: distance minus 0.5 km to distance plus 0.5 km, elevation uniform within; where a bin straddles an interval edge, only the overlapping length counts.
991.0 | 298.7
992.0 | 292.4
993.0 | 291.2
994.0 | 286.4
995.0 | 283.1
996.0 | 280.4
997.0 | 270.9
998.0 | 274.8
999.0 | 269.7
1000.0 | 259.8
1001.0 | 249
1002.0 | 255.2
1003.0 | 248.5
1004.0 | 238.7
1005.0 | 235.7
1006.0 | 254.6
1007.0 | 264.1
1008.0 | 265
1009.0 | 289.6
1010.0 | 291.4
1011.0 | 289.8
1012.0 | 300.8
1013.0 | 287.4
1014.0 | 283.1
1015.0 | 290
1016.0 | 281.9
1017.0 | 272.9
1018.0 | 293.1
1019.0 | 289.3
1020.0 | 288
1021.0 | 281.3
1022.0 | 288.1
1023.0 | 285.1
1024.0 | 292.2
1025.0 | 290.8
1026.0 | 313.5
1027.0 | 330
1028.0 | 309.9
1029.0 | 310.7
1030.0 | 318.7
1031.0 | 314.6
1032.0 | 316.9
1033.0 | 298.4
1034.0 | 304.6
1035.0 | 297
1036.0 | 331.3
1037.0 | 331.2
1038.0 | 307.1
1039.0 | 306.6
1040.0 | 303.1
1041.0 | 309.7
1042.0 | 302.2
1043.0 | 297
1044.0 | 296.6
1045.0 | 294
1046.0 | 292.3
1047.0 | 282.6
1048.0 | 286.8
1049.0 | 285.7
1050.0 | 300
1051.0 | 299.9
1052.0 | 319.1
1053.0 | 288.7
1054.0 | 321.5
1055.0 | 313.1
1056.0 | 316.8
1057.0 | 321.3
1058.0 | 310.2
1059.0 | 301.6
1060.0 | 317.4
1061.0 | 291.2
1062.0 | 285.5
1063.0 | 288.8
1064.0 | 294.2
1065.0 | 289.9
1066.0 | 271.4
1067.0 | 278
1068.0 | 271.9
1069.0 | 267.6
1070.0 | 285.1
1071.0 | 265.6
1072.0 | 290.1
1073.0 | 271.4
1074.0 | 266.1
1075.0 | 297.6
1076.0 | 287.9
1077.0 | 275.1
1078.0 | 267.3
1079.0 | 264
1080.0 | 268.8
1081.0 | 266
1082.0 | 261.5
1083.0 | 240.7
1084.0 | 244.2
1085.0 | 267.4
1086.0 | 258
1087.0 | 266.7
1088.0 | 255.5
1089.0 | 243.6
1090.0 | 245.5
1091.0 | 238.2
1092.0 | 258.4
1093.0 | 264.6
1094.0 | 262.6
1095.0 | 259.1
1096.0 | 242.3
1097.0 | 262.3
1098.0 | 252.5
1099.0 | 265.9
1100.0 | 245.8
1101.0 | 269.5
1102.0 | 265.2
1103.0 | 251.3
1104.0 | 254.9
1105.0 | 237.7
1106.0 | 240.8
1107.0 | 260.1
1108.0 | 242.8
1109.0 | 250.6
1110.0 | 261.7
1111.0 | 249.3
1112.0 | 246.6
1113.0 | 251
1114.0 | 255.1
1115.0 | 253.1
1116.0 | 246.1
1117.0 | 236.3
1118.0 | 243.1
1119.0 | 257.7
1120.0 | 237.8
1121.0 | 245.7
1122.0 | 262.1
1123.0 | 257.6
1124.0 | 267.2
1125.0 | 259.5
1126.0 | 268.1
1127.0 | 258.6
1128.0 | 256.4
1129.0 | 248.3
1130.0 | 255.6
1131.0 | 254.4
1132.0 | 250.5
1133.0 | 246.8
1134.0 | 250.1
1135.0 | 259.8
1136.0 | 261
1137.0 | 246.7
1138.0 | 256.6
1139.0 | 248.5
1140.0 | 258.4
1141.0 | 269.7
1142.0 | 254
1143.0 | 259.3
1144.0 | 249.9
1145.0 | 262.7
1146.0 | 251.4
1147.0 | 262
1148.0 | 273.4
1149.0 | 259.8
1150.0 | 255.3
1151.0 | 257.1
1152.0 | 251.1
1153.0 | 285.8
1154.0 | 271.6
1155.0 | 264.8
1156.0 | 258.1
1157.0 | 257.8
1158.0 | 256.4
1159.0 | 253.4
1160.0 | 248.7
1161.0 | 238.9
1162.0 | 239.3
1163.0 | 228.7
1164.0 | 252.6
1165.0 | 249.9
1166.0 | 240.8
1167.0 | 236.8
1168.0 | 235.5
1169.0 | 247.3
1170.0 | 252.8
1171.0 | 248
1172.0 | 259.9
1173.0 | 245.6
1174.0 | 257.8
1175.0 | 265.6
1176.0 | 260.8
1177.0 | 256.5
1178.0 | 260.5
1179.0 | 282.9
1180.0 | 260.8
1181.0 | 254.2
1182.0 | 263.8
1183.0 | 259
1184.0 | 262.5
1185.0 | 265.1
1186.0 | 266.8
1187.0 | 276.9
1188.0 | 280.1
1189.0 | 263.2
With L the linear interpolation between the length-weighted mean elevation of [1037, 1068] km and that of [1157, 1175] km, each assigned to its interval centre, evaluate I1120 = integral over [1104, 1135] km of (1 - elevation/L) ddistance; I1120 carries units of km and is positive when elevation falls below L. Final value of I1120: 1.92 km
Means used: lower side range 299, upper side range 247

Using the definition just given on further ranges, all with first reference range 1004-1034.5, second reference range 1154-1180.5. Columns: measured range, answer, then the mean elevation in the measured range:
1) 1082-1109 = 1.70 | 254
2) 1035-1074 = -2.12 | 297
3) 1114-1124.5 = 0.55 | 251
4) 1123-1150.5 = 0.34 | 257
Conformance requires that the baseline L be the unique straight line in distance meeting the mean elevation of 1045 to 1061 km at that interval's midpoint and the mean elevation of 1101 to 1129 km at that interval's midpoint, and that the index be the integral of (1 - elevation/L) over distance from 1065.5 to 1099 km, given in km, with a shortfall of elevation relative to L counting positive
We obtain 1.8 km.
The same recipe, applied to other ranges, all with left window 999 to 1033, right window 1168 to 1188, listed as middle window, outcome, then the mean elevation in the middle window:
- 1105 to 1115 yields 0.7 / 250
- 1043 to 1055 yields -0.8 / 298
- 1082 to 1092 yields 0.8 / 252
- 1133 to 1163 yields 0.9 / 257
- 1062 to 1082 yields -0.1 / 277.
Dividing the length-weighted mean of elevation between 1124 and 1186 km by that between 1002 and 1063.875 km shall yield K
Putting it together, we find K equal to 0.87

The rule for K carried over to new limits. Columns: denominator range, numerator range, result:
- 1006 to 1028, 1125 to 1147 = 0.89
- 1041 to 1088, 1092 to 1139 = 0.89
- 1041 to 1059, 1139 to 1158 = 0.86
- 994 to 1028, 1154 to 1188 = 0.92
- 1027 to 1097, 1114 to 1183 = 0.89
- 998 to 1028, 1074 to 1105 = 0.93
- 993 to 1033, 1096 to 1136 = 0.89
